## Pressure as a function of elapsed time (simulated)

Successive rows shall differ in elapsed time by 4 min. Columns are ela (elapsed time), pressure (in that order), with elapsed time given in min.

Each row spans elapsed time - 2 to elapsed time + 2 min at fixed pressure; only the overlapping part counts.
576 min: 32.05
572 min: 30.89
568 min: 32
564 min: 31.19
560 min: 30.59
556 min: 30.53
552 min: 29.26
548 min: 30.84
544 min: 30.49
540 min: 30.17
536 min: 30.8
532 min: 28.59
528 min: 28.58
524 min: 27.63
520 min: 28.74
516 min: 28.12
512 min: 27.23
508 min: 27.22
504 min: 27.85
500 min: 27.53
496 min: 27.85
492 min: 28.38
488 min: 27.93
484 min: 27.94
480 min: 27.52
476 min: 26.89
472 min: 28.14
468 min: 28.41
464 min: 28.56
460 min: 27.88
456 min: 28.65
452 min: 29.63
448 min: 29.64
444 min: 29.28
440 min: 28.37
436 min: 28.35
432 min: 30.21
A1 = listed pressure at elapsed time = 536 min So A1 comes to 30.8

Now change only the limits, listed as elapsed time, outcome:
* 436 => 28.35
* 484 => 27.94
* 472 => 28.14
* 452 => 29.63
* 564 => 31.19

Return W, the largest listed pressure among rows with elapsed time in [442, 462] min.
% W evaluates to 29.64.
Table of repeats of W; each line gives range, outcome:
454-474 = 28.65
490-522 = 28.74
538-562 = 30.84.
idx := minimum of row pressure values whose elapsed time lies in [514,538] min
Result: 27.63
